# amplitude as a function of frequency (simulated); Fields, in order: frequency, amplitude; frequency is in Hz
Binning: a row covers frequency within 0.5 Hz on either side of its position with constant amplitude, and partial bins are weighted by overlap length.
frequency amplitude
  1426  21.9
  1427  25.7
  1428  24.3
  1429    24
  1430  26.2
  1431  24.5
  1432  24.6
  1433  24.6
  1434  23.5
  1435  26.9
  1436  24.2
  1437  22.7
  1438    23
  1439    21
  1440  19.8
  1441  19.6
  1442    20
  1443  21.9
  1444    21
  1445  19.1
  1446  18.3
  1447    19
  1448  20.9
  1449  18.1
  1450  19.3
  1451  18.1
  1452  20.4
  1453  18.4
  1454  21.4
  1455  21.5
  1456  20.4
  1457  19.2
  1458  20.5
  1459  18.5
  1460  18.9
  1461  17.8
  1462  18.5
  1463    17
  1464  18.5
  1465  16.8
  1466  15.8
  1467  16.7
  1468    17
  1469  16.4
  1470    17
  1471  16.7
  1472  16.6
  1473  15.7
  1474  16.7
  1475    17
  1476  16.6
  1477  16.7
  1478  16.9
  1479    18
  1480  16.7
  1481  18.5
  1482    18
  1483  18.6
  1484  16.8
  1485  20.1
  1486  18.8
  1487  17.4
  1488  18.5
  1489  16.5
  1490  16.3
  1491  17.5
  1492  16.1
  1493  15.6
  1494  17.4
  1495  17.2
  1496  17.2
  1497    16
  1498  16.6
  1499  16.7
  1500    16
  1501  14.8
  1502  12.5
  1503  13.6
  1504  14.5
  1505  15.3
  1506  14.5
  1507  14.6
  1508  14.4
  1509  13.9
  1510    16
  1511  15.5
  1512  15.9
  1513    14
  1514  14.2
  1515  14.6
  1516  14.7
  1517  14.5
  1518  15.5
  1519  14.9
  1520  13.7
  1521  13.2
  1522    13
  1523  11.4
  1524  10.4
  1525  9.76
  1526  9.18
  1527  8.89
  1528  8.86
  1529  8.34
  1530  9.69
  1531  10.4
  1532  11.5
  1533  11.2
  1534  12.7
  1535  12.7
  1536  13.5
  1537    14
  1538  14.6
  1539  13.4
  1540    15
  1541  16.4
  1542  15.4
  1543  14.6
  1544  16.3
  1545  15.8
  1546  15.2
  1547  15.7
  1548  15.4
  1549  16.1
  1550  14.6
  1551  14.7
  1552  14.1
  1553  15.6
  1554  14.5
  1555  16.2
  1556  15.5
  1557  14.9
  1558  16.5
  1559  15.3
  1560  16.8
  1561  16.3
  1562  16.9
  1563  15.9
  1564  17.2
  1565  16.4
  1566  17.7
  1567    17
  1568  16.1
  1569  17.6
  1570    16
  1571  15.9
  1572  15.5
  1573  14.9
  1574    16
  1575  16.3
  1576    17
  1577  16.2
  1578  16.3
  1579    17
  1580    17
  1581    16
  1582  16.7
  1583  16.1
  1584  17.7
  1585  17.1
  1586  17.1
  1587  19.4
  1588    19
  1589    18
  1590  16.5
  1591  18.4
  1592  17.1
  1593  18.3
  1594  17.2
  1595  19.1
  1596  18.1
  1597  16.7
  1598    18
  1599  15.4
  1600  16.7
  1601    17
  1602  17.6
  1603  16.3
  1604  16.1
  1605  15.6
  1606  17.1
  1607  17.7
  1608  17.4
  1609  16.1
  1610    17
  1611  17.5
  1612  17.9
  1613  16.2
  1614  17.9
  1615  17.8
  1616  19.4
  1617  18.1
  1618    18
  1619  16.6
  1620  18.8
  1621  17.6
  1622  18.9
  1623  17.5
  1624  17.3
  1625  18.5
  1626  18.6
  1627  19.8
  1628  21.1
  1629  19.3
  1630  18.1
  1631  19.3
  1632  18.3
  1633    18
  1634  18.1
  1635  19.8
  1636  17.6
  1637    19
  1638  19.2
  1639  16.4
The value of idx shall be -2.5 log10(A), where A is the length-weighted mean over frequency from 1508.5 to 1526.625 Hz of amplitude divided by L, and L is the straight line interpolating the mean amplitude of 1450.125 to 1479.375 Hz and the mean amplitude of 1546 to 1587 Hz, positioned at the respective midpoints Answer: 0.25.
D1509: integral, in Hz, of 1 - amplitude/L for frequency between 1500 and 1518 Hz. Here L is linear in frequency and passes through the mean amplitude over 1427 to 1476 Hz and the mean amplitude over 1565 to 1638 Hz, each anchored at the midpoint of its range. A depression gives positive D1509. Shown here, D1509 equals 4.16 Hz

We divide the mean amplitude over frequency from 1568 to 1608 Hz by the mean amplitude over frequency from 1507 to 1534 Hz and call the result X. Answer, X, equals 1.3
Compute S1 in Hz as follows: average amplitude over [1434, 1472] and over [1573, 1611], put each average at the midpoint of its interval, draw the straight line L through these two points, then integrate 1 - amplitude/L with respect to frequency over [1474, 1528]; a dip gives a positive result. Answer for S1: 9.7 Hz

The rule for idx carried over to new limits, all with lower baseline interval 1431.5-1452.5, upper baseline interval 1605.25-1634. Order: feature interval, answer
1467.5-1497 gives 0.19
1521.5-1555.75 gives 0.42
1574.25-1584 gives 0.14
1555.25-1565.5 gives 0.18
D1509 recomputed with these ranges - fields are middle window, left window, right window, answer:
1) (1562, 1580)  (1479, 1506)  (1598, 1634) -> 0.9 Hz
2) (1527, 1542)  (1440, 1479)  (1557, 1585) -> 4.2 Hz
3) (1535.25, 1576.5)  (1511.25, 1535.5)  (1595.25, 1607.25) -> -4.3 Hz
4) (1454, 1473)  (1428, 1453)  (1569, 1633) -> 2.8 Hz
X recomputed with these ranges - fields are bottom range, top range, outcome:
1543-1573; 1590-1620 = 1.09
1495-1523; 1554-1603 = 1.13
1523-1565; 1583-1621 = 1.25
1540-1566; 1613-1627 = 1.15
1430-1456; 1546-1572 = 0.75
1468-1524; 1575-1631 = 1.10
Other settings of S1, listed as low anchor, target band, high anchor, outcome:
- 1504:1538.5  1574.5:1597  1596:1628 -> -1.57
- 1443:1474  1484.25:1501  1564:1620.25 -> 1.00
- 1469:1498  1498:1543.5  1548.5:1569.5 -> 8.70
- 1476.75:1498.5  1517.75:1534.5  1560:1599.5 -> 5.76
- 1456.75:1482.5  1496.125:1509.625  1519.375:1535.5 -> -1.23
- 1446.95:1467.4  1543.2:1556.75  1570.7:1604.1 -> 1.70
